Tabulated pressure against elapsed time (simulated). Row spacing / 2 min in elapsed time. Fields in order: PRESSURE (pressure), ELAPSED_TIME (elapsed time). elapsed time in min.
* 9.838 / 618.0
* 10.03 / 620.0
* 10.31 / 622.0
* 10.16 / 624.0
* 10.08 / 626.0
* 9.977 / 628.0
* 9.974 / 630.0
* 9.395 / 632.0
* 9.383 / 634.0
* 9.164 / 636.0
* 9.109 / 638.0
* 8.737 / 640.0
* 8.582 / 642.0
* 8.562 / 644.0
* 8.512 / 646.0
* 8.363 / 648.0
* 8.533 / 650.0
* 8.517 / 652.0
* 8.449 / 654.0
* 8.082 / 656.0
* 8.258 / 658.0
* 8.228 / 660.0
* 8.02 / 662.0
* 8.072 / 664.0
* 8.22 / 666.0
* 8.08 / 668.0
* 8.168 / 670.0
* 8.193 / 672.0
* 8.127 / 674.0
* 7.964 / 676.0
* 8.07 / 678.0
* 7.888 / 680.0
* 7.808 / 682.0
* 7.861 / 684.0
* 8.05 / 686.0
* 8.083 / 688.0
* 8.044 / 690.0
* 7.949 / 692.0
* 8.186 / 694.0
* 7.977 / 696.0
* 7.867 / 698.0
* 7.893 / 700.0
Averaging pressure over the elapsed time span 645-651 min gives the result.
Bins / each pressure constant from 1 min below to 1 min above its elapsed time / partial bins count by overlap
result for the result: 8.47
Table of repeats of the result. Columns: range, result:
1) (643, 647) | 8.54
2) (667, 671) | 8.12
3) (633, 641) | 9.1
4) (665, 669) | 8.15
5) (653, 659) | 8.26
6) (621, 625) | 10.2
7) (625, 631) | 10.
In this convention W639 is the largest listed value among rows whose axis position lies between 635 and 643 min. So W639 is 9.164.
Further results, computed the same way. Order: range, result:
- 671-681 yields 8.193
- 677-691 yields 8.083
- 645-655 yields 8.533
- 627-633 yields 9.977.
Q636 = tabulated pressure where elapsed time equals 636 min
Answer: 9.164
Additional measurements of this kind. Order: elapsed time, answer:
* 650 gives 8.533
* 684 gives 7.861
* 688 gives 8.083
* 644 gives 8.562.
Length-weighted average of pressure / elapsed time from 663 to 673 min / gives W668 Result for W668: 8.15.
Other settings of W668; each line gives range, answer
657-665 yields 8.14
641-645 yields 8.57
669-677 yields 8.11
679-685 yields 7.85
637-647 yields 8.7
